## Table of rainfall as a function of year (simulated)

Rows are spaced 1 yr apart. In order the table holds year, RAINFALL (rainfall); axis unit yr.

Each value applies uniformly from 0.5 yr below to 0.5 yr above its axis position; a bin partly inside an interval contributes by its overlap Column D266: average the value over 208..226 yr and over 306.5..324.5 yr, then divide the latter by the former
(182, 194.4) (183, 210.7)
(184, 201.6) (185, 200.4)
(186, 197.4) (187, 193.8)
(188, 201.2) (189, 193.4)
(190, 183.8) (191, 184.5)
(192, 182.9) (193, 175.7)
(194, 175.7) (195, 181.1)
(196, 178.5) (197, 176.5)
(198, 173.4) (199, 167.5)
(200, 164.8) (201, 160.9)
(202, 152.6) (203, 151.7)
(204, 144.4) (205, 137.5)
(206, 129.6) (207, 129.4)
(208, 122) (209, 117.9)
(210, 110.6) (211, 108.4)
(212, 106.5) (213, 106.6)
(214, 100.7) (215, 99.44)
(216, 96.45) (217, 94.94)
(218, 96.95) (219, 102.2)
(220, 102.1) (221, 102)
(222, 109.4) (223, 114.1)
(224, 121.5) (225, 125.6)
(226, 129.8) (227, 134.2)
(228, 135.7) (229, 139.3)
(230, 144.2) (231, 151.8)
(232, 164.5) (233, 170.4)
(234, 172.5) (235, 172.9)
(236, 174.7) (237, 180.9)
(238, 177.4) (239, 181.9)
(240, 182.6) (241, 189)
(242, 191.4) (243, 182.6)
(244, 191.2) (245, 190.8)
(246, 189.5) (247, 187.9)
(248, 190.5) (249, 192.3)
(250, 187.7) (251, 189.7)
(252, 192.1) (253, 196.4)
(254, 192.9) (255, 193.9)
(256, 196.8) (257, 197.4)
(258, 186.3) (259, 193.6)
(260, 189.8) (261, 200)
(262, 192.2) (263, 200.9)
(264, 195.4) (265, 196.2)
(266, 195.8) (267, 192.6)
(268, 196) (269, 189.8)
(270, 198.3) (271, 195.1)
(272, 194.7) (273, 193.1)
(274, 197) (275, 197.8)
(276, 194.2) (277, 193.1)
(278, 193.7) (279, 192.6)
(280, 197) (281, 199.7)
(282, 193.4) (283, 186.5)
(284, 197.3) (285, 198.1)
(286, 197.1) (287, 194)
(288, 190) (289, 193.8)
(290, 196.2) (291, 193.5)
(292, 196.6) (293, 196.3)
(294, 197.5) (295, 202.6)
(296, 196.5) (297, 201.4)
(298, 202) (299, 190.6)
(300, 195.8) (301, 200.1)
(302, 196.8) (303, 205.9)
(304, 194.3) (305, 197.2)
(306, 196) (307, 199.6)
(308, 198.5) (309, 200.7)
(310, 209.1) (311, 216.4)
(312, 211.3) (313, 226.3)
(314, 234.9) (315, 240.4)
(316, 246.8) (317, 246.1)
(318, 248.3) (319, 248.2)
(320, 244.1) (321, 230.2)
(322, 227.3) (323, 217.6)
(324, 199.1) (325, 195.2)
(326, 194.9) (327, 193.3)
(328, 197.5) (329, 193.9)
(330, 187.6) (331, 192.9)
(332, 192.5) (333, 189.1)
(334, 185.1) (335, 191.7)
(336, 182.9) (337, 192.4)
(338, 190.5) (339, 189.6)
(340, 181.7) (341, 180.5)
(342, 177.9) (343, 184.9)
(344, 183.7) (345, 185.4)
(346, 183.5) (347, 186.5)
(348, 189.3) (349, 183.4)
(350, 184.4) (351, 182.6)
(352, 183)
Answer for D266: 2.1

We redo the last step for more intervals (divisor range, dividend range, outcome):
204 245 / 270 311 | 1.42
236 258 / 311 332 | 1.15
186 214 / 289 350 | 1.29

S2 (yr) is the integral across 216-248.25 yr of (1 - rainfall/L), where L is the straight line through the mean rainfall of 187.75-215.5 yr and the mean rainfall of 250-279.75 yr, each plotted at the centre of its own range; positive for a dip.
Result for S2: 3.9 yr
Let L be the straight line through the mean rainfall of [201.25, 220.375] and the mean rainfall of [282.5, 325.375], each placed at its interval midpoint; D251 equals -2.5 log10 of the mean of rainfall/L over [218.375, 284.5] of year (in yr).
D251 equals -0.13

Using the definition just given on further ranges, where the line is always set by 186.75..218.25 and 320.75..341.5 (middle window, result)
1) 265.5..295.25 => -0.111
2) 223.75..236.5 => 0.055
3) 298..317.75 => -0.135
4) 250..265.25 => -0.159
